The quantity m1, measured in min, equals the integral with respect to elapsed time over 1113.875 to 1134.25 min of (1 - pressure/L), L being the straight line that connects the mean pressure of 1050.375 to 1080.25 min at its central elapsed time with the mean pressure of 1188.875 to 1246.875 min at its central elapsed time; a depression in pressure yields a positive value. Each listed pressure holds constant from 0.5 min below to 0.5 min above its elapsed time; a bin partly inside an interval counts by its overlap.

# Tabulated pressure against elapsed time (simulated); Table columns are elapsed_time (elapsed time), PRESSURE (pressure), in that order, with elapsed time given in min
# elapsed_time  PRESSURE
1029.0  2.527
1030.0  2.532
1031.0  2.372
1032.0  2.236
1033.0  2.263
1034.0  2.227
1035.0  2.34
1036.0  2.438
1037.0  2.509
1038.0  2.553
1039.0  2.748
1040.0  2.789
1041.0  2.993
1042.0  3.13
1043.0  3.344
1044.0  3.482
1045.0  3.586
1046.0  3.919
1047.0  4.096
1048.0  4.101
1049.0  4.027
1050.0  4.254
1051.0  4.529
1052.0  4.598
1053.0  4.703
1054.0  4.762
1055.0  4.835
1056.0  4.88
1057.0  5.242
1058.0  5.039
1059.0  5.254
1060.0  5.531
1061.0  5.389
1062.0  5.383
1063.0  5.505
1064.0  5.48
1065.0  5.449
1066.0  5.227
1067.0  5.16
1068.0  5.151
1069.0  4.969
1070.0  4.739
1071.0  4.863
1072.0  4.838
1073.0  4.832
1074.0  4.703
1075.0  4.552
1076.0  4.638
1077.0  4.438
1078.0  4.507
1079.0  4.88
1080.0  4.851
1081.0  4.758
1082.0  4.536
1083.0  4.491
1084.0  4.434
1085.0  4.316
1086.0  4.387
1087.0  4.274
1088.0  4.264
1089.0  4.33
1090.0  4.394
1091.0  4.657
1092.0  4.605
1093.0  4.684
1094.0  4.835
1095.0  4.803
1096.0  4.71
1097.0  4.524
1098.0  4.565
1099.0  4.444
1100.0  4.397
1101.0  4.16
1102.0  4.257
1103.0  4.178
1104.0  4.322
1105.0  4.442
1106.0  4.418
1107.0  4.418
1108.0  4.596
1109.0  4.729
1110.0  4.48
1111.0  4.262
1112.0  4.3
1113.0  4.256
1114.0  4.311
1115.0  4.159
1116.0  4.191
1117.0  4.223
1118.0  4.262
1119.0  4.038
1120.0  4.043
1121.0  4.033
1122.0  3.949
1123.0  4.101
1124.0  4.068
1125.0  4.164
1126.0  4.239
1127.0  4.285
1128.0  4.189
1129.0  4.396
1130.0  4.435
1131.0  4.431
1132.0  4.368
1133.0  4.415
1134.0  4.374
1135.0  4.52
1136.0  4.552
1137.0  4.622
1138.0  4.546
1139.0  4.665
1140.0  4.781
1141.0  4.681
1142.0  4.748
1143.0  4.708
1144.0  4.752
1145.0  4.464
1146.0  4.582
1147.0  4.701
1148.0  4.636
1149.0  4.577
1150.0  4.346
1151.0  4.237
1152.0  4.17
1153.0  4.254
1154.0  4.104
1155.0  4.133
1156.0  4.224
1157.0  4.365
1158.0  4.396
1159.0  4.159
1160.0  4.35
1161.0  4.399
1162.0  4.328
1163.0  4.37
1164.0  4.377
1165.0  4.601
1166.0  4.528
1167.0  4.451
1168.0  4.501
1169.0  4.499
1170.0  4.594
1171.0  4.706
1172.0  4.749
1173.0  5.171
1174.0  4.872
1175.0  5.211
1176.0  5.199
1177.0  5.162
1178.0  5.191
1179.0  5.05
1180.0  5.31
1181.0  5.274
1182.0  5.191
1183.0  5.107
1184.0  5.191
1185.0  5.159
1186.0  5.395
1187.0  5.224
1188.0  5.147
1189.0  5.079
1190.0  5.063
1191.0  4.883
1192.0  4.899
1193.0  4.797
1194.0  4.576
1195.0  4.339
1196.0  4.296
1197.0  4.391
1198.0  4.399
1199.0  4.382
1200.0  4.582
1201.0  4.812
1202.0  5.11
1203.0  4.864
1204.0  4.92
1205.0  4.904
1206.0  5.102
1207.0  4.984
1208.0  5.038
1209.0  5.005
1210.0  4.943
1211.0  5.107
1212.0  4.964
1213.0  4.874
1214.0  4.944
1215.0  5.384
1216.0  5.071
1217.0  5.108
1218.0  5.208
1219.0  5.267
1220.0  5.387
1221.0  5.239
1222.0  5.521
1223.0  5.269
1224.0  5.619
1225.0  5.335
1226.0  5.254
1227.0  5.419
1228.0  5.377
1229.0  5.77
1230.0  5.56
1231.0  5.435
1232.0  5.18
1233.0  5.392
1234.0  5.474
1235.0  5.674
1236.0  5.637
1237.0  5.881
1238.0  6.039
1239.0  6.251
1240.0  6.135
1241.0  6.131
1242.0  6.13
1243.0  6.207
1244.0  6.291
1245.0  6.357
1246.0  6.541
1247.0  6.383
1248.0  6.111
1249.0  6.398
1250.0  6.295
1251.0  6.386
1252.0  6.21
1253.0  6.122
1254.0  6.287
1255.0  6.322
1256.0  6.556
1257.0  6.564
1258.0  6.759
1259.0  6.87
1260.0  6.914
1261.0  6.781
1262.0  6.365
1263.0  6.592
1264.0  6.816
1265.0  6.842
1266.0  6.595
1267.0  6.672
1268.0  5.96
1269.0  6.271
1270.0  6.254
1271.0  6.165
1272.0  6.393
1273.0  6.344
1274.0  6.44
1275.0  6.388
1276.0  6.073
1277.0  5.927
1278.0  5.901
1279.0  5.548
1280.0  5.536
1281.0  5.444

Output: 3.5 min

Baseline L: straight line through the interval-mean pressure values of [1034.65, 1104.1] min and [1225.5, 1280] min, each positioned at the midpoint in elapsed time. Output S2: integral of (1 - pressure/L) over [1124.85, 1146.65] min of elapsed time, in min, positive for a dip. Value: 2.3 min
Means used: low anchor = 4.41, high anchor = 6.15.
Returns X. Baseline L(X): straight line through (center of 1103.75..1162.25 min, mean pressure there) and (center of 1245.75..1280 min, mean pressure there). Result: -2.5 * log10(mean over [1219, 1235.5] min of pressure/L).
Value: 0.076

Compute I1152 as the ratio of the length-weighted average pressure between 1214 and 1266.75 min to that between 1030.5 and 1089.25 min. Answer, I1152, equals 1.4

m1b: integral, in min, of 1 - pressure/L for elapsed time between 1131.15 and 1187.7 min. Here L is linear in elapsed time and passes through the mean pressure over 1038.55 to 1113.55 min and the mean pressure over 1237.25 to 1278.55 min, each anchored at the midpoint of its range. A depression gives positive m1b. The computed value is 7.4 min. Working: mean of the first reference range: 4.52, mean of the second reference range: 6.36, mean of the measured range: 4.67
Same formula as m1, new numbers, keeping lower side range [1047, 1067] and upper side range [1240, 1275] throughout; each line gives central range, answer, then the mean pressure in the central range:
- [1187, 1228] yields 7.2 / 4.99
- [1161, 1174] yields 2.7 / 4.58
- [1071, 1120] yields 7.0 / 4.47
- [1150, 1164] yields 3.5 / 4.28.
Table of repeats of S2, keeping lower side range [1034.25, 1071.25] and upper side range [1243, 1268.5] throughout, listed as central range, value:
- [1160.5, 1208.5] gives 7.2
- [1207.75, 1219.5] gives 1.8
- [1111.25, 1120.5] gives 1.4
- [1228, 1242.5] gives 1.2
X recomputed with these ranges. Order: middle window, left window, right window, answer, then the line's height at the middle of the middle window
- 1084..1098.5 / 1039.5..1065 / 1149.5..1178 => -0.010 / 4.48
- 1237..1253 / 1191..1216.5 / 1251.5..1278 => -0.059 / 5.91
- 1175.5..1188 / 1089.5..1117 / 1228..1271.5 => 0.039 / 5.39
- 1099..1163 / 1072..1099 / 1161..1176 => 0.061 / 4.62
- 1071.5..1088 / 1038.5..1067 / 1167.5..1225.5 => -0.007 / 4.55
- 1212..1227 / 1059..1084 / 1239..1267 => 0.176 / 6.17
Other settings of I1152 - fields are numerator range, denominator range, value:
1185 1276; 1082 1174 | 1.28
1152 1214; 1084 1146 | 1.08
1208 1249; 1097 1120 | 1.29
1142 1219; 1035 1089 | 1.08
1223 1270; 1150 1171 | 1.40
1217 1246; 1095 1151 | 1.29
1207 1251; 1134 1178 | 1.23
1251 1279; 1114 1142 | 1.48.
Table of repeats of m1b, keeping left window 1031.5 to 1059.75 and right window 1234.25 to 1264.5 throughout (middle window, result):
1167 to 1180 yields 1.07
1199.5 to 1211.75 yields 1.73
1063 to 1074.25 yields -3.05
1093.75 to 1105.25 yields -0.20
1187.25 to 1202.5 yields 2.43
